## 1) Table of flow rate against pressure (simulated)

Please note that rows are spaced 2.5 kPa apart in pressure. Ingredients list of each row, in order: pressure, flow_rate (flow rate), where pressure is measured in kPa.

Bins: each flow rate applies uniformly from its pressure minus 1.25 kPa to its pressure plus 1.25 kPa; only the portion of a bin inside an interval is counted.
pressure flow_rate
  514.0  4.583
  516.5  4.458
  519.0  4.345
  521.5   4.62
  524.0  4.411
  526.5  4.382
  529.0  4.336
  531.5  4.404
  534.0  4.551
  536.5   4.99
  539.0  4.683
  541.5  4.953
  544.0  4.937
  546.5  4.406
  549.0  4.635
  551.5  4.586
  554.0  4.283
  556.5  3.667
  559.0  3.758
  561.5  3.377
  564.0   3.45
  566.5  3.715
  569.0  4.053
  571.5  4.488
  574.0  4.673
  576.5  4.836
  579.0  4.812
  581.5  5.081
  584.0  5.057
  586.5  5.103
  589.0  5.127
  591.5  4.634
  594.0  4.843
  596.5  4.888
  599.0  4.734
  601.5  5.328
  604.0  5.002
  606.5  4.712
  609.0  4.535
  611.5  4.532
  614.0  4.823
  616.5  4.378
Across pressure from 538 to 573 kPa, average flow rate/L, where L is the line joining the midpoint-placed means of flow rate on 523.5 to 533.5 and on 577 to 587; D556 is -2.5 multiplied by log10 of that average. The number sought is 0.115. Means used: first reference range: 4.39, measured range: 4.21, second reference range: 4.99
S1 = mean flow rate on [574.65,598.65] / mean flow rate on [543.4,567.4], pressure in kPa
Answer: 1.21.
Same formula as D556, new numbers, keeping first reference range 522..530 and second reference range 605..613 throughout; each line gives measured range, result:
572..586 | -0.08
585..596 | -0.08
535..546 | -0.10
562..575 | 0.12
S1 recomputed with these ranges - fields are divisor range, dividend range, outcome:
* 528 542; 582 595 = 1.07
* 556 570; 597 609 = 1.34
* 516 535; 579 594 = 1.12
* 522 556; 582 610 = 1.08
